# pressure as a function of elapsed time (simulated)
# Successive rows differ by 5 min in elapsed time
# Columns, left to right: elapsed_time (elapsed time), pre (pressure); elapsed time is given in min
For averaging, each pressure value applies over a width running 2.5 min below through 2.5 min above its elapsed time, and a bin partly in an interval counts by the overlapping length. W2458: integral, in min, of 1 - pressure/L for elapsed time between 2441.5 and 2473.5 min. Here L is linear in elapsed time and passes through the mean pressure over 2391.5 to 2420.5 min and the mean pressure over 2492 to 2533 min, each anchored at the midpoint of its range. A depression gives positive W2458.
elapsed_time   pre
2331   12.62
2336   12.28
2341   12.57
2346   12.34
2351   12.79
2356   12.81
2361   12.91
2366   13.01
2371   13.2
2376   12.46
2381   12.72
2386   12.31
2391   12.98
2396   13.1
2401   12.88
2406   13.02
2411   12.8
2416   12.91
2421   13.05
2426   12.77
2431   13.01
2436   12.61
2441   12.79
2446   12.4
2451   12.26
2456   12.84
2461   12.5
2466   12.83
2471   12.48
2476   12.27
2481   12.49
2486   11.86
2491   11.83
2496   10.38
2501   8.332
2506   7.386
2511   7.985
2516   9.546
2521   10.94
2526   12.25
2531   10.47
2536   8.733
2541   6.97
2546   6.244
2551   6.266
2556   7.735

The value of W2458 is -3.31 min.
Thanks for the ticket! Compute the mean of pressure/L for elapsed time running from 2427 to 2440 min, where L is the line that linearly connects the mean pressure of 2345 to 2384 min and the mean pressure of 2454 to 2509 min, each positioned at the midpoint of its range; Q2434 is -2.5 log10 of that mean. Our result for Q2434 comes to -0.076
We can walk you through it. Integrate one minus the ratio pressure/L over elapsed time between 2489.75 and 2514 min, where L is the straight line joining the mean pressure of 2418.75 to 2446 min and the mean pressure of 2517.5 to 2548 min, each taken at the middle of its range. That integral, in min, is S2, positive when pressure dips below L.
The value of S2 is 3.2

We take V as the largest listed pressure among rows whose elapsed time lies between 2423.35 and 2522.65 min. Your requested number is 13.01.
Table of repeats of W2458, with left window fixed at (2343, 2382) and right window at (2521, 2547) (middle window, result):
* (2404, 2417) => -1.2 min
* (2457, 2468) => -2.0 min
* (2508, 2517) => 1.1 min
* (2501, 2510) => 1.9 min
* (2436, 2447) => -1.4 min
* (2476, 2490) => -2.5 min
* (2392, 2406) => -1.1 min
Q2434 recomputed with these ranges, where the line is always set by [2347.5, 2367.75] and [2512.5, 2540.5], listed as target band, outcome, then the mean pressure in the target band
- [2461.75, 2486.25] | -0.141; 12.4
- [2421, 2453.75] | -0.102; 12.7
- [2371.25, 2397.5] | -0.029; 12.7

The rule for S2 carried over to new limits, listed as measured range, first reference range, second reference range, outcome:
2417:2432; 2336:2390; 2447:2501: -0.8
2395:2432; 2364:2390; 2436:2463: -0.8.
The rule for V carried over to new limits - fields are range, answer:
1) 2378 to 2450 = 13.1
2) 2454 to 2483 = 12.84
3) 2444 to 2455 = 12.4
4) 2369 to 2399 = 13.2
